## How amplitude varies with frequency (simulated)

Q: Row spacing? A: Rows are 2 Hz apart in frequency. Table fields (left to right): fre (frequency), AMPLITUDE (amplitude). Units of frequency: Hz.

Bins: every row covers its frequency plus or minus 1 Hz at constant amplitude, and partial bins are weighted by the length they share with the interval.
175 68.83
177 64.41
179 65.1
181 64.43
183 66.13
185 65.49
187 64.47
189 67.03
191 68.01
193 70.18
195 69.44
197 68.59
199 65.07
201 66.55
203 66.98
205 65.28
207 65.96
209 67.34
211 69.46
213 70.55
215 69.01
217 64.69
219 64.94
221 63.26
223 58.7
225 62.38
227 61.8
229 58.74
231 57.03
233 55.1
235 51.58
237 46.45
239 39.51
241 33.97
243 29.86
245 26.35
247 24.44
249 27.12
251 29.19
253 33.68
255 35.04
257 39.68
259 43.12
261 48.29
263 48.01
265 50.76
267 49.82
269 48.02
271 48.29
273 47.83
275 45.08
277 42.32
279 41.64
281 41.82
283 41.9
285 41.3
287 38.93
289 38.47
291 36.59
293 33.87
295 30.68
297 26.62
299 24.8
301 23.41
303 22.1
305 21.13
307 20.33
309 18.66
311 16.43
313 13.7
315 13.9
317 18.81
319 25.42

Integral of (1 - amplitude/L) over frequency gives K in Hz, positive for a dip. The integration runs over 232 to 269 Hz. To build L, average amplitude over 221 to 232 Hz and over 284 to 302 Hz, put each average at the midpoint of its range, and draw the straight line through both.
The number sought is 7.30 Hz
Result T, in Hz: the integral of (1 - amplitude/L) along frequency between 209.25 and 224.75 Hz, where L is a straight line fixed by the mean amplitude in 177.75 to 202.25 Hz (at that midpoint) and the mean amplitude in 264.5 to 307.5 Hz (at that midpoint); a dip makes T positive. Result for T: -1.94 Hz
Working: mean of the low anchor 66.7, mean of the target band 65.7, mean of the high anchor 37.1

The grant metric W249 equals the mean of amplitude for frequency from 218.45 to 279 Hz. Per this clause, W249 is 45.5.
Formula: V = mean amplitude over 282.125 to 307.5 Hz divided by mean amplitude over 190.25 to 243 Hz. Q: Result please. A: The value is 0.51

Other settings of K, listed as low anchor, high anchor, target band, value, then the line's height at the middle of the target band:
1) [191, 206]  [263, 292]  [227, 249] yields 5.37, 55.7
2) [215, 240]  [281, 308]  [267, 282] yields -2.39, 39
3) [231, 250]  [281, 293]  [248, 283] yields -3.24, 38.7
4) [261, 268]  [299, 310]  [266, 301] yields -3.23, 36.1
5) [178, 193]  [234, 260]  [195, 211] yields -2.69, 57.4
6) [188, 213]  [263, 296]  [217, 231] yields -0.32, 60.1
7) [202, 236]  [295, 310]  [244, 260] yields 4.93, 47.2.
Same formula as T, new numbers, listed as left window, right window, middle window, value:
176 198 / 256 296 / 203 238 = -2.6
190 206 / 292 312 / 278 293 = -4.4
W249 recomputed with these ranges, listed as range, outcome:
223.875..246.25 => 47.3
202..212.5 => 67.2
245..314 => 35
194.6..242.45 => 60.5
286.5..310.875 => 27.3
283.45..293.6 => 38.2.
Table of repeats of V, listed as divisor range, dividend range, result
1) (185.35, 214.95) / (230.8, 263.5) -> 0.57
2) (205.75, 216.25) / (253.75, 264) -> 0.62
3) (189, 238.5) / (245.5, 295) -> 0.63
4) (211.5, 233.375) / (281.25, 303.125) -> 0.53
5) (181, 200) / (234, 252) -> 0.51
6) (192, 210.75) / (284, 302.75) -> 0.48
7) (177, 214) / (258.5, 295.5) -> 0.64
